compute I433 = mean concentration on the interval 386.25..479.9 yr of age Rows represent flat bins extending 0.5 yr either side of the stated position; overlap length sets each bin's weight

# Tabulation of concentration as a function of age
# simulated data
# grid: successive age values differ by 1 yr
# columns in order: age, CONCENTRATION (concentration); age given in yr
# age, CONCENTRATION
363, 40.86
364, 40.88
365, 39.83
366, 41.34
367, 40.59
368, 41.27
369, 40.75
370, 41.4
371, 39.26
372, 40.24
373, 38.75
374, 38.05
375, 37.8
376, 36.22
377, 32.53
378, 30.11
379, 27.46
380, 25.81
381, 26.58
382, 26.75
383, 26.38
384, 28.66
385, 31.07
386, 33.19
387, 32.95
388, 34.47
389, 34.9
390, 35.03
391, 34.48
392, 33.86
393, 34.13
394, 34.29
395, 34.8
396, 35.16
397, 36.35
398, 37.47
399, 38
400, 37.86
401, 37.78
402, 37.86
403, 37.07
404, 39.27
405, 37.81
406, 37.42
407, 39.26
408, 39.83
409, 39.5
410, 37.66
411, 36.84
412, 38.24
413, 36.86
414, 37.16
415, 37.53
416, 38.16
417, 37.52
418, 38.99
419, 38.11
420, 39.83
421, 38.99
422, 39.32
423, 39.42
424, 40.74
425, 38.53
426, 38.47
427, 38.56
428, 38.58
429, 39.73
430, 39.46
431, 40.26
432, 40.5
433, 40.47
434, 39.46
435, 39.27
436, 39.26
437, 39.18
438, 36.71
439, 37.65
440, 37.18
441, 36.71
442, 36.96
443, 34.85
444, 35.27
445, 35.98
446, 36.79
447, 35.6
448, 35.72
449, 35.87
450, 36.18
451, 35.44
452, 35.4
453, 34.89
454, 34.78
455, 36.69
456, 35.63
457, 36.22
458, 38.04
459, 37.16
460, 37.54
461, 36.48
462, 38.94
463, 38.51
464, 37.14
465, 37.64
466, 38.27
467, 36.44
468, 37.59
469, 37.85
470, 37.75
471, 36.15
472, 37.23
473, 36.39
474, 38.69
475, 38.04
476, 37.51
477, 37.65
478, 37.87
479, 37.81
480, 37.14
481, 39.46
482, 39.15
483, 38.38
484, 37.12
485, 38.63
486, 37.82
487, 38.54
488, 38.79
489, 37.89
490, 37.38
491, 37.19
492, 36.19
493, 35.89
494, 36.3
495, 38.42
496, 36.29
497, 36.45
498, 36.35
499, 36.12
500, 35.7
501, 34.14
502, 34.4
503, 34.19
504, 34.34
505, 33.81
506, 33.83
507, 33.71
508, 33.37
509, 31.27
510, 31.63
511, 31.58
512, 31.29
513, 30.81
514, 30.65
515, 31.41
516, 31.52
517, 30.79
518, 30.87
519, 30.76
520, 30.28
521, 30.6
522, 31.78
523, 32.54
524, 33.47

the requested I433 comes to 37.3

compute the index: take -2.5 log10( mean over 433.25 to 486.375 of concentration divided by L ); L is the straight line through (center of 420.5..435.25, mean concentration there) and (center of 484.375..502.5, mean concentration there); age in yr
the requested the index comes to 0.03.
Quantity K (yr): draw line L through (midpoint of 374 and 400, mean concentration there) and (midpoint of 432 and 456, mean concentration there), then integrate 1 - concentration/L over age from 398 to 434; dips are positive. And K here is -3.8 yr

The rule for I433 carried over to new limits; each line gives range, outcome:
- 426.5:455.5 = 37.4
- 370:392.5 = 33.1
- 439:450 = 36.2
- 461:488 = 37.8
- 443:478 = 36.8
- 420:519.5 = 36.6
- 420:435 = 39.5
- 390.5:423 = 37.4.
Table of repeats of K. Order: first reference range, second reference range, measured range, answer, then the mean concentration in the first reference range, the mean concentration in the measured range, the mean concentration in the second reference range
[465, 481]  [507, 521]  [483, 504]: -1.4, 37.6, 36.7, 31.3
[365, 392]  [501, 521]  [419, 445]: -3.8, 34.6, 38.6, 32.1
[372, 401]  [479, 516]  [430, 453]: -1.9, 33.5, 37.3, 35.4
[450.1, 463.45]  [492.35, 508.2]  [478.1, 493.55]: -0.9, 36.6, 37.8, 35.3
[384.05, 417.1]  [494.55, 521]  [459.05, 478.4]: -1.8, 36.4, 37.6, 33.2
